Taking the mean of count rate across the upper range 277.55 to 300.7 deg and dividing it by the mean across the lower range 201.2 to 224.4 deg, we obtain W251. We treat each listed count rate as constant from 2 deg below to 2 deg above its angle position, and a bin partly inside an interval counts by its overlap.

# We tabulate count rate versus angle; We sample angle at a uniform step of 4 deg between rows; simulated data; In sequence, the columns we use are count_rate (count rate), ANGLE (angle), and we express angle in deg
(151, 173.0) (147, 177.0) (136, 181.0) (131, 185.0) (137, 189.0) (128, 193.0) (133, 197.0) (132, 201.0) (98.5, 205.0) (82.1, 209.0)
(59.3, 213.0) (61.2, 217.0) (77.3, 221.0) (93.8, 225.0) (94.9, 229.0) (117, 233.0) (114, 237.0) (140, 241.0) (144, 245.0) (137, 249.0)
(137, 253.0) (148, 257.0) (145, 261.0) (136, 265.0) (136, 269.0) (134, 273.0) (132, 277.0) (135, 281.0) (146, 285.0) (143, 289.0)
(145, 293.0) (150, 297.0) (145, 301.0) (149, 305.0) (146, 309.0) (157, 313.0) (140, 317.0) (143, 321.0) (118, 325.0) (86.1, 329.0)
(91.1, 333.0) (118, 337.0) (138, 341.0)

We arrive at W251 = 1.8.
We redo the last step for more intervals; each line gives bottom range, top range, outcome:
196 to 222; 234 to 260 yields 1.50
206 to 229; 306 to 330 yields 1.73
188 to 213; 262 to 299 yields 1.24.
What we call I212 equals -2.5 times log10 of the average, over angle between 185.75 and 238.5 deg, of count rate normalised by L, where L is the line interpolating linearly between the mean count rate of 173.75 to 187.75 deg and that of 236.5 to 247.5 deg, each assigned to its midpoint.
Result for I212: 0.315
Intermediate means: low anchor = 139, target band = 103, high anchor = 135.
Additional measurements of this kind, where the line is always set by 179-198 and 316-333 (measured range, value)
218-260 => 0.06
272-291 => -0.13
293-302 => -0.22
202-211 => 0.35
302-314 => -0.25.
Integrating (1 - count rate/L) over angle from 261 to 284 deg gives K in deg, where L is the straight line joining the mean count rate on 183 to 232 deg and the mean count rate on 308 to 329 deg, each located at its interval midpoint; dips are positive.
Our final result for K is -2.7 deg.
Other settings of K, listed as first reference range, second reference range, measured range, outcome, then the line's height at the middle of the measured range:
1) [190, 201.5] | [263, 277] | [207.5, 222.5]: 7.1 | 132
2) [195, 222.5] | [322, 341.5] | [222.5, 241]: -2.4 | 95.5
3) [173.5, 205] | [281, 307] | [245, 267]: 0.0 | 141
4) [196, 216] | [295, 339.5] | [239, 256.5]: -4.8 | 110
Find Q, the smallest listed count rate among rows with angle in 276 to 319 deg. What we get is 132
